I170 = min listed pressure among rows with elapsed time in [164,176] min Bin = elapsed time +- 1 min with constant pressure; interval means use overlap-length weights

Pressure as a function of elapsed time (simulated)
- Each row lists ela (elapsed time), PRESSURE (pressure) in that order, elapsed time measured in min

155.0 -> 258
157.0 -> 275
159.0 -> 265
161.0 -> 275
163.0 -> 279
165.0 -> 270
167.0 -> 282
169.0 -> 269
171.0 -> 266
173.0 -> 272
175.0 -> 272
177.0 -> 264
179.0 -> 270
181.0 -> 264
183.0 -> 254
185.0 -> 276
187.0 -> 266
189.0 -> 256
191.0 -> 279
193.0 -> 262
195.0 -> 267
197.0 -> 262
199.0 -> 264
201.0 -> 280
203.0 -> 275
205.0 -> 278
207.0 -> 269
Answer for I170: 266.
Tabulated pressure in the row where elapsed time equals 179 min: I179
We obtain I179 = 270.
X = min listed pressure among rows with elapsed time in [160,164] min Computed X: 275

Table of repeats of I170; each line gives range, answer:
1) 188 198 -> 256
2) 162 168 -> 270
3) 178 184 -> 254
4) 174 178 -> 264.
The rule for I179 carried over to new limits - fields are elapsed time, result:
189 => 256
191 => 279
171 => 266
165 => 270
